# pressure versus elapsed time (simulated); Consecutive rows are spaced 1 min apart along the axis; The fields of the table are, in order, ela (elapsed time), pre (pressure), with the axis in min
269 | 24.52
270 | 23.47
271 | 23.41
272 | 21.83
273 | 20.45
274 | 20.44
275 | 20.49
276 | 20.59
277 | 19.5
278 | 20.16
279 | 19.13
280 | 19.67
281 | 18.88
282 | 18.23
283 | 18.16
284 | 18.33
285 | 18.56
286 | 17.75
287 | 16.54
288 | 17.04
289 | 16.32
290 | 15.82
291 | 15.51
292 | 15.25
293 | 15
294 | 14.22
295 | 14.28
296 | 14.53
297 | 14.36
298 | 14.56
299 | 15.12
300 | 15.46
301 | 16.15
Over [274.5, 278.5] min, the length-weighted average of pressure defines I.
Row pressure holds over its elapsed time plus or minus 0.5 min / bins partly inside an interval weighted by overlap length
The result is 20.2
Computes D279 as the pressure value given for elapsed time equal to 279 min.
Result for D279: 19.13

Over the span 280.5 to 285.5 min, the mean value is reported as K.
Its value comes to 18.4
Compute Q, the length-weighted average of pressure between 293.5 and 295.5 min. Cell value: 14.2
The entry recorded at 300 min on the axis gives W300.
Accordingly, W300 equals 15.46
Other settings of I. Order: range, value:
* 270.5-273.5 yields 21.9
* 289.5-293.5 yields 15.4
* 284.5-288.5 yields 17.5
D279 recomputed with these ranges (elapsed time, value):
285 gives 18.56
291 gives 15.51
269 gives 24.52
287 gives 16.54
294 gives 14.22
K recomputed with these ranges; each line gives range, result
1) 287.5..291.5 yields 16.2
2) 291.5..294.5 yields 14.8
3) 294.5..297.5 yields 14.4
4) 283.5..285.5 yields 18.4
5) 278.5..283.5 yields 18.8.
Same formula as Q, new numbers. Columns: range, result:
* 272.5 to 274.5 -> 20.4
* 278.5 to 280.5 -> 19.4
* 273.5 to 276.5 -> 20.5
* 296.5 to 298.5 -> 14.5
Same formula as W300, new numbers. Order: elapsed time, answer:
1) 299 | 15.12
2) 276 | 20.59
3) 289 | 16.32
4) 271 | 23.41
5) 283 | 18.16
